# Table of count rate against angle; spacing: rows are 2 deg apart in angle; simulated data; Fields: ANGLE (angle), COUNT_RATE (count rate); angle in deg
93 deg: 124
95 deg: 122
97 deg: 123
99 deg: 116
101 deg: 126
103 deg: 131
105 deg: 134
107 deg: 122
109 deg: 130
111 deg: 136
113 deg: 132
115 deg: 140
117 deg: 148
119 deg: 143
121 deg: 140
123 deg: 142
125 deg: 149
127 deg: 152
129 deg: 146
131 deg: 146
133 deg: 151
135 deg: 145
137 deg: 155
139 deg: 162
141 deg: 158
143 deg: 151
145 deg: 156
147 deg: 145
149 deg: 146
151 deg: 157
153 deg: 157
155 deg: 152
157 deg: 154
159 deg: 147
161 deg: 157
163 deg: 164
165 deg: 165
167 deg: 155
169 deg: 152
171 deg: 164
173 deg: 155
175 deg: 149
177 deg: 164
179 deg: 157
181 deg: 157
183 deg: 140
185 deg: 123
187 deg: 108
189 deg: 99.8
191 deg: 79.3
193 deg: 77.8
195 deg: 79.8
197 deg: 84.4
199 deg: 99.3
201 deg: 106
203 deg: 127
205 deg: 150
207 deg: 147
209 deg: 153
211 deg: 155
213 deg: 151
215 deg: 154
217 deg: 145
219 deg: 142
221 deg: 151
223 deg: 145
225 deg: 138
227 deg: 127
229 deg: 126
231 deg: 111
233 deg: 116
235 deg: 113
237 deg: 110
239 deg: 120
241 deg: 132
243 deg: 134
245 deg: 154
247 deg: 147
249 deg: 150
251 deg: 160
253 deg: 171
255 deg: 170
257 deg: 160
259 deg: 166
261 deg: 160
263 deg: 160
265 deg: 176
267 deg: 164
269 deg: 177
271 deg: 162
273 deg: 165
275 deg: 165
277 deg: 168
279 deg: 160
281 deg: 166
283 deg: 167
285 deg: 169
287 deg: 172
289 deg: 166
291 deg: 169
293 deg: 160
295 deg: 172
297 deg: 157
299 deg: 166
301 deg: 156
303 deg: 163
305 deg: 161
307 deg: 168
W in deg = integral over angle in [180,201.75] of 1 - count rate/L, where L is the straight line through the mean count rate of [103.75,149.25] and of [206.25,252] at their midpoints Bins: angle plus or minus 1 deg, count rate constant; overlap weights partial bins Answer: 5.5 deg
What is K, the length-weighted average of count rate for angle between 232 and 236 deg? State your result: 114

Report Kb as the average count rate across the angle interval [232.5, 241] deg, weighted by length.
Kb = 117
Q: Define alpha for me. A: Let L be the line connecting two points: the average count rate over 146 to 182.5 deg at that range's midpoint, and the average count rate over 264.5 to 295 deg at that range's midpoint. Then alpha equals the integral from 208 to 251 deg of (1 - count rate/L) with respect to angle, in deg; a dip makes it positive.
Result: 6.5 deg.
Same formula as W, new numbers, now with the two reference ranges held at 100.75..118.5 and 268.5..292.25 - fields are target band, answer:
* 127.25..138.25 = -0.86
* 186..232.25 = 8.82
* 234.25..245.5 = 2.32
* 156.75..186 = -1.57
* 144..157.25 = -0.99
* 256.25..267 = -0.08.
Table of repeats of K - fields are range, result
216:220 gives 144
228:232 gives 118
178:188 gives 137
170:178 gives 158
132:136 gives 148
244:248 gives 150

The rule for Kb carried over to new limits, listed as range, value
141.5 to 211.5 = 138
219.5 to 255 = 137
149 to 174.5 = 156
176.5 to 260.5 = 133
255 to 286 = 166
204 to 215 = 151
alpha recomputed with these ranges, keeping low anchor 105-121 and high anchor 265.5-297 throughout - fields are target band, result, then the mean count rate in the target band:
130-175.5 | -3.45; 154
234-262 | 2.53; 146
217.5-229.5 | 1.32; 139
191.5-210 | 4.78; 113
